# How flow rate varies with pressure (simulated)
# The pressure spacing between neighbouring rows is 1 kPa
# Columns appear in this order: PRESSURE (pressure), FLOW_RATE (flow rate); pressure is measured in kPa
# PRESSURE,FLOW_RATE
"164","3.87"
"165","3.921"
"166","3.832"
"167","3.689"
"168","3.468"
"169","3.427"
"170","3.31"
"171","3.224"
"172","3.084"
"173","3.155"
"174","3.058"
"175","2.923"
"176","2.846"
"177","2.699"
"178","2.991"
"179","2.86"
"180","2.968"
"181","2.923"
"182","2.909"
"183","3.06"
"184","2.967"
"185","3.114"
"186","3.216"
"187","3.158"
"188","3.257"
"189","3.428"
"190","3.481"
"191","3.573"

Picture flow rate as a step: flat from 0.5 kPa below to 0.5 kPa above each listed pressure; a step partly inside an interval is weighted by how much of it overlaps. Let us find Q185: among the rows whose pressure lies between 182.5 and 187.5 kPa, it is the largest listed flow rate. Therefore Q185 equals 3.216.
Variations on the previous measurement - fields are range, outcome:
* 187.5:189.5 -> 3.428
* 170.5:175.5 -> 3.224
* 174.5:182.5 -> 2.991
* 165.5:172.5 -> 3.832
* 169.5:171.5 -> 3.31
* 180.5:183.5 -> 3.06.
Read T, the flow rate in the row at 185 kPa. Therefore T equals 3.114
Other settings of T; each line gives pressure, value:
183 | 3.06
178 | 2.991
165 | 3.921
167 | 3.689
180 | 2.968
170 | 3.31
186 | 3.216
